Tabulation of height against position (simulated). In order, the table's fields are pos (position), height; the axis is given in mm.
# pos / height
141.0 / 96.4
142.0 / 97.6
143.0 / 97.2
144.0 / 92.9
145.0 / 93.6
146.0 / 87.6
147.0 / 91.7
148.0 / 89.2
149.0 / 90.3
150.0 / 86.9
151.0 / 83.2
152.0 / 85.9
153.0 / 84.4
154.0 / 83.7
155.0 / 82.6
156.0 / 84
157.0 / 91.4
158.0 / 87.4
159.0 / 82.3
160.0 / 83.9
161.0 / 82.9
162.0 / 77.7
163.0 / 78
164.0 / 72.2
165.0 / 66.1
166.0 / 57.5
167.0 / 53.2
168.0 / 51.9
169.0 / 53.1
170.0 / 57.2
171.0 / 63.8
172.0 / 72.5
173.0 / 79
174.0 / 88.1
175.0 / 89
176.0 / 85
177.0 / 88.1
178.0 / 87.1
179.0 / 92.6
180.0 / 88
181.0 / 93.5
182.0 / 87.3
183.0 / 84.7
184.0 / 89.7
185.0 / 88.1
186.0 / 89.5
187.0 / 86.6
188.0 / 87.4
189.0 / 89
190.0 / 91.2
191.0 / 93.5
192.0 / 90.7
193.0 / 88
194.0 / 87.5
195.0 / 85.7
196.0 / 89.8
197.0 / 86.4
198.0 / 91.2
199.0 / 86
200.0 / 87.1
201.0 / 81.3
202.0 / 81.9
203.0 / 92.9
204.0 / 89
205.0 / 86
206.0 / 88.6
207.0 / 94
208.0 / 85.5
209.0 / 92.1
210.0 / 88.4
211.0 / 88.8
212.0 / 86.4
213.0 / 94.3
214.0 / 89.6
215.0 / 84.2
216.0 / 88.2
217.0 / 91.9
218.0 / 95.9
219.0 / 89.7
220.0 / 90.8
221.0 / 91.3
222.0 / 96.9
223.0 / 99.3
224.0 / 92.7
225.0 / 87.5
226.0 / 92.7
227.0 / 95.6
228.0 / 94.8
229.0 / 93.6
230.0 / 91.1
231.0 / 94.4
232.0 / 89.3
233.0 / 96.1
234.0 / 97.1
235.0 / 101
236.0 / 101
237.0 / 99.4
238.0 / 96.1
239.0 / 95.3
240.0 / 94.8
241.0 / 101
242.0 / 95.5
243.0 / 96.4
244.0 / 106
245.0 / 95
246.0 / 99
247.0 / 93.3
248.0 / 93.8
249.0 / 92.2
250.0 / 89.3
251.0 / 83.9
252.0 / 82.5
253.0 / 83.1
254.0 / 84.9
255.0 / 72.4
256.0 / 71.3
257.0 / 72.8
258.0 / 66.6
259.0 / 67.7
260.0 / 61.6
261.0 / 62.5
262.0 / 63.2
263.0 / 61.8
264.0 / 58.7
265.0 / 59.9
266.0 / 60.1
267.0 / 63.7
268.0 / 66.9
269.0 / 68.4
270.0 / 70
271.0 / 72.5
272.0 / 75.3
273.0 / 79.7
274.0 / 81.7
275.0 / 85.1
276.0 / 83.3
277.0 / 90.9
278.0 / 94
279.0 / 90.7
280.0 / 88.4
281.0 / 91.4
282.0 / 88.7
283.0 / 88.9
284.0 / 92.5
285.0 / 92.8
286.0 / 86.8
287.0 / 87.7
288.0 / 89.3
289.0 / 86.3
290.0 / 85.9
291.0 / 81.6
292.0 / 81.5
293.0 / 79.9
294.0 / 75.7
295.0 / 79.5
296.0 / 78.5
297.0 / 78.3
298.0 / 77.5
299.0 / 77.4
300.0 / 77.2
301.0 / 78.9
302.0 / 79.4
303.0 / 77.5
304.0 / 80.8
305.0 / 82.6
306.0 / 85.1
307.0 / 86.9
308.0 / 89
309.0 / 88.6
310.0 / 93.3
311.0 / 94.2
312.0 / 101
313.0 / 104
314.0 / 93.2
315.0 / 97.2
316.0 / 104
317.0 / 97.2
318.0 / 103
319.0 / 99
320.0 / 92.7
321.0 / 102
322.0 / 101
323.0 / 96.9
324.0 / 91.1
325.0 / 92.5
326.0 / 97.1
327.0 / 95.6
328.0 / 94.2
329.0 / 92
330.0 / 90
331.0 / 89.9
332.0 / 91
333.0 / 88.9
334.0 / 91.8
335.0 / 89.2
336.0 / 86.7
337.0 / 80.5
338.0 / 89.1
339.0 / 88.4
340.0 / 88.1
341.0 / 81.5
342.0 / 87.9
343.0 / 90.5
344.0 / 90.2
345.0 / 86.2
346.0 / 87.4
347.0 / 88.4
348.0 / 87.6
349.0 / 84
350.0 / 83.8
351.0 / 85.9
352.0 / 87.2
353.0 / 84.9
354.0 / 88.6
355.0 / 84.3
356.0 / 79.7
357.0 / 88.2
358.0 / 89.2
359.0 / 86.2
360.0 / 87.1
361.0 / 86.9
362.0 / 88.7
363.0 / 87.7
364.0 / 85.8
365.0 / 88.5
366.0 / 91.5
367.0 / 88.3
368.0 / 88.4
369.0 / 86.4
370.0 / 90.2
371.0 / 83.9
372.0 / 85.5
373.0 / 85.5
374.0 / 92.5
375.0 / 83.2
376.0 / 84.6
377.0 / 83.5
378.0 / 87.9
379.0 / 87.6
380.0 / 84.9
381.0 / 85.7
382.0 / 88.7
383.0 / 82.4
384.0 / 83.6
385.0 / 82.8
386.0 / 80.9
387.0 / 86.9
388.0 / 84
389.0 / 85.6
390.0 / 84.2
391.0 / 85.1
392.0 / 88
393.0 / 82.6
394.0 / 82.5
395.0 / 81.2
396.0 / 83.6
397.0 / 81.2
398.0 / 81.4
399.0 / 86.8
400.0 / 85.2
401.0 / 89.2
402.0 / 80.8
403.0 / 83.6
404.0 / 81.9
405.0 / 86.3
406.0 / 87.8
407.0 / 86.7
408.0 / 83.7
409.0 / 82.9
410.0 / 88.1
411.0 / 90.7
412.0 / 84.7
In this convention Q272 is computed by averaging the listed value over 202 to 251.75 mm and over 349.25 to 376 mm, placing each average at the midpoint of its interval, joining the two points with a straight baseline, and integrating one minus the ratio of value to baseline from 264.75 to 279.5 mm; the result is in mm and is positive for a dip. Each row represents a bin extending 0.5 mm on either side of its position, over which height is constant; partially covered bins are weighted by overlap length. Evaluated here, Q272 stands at 2.3 mm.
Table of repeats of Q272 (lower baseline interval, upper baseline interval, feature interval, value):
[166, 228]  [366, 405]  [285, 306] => 1.0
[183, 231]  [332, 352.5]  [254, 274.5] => 4.7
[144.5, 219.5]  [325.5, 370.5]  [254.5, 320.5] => 3.9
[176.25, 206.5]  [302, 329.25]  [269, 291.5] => 1.7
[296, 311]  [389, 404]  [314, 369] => -4.6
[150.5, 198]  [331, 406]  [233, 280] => 0.7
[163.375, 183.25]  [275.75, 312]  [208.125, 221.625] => -1.9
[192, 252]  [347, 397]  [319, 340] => -1.1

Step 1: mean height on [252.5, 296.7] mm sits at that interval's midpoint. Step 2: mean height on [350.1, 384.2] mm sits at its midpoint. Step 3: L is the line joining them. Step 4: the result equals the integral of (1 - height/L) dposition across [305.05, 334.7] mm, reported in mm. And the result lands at -4.4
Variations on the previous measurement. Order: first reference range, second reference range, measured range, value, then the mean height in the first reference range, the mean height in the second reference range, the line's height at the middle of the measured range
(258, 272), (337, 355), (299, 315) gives -2.3 mm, 64.9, 86.8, 76.2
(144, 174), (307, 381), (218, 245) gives -4.1 mm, 78.1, 89.9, 82.7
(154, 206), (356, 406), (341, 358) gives -0.3 mm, 82.4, 85.6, 85.1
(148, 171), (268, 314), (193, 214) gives -2.5 mm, 76.2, 84.3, 78.9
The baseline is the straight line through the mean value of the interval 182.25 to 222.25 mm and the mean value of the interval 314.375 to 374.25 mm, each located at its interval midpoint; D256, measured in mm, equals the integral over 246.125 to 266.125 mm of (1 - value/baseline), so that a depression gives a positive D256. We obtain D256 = 3.2 mm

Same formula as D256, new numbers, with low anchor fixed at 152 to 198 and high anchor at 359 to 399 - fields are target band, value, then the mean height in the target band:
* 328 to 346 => -0.77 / 88.5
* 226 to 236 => -1.47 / 95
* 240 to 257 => -1.32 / 89.6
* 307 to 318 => -1.52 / 96.1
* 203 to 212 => -0.74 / 89.1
